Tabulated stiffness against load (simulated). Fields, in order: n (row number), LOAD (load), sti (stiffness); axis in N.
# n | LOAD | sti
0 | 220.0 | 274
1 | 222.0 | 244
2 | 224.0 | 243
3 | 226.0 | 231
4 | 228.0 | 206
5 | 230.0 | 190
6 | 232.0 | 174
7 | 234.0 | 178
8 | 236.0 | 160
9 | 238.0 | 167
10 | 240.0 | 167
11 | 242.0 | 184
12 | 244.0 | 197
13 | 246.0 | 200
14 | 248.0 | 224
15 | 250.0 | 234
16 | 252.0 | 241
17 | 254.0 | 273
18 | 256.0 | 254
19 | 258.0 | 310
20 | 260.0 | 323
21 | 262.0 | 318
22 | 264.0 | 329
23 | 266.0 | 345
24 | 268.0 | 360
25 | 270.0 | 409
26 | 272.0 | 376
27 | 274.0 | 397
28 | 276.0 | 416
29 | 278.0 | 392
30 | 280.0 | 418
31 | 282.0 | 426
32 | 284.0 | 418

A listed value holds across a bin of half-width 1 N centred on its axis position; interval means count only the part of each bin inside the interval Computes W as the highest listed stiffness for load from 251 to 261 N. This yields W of 323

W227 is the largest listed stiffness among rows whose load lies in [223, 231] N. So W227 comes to 243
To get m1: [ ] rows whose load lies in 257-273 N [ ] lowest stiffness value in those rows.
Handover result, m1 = 310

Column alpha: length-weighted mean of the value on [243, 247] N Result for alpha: 198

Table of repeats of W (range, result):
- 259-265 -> 329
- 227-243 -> 206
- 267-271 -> 409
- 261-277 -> 416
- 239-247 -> 200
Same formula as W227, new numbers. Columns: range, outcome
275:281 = 418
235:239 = 167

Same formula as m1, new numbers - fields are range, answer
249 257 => 234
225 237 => 160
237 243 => 167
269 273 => 376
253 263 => 254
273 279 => 392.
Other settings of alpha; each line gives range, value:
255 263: 301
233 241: 168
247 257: 245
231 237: 171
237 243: 173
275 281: 409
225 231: 209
